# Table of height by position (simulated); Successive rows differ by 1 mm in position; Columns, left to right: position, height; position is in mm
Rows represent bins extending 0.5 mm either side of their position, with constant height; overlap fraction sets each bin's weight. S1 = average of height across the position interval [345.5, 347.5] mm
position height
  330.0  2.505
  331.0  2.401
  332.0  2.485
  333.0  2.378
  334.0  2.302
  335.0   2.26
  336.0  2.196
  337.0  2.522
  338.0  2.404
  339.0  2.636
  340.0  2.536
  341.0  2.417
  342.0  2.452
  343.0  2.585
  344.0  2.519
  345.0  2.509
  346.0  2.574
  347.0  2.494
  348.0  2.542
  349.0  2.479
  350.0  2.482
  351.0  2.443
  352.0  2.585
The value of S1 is 2.53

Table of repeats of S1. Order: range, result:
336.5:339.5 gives 2.52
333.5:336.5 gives 2.25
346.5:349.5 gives 2.5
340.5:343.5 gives 2.48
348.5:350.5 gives 2.48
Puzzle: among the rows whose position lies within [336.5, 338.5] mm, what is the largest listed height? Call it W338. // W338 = 2.522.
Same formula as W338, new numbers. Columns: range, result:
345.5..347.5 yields 2.574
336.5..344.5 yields 2.636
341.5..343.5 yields 2.585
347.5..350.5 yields 2.542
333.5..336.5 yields 2.302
